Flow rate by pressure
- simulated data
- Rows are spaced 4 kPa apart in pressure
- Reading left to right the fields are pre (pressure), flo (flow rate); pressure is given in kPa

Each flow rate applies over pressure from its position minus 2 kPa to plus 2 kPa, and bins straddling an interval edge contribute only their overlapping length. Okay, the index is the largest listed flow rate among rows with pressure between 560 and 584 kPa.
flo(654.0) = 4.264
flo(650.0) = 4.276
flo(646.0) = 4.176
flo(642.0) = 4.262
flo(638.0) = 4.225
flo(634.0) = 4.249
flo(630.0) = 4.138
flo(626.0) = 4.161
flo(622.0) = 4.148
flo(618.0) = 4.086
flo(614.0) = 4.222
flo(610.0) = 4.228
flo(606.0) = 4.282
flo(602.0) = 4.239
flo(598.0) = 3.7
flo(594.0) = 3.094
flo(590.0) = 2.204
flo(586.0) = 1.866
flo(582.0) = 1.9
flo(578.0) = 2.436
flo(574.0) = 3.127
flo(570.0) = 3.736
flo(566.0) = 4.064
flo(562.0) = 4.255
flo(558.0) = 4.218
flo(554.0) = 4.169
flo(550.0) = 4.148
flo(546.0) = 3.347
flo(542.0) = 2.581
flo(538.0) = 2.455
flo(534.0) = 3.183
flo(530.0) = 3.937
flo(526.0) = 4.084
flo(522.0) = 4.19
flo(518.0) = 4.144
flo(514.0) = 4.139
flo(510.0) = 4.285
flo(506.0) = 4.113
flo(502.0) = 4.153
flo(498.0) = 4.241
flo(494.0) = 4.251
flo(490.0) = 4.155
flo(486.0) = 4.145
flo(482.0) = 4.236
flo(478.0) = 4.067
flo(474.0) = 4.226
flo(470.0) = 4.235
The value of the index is 4.255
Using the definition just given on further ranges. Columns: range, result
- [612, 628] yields 4.222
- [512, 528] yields 4.19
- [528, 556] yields 4.169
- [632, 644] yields 4.262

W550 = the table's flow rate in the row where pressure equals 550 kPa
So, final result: 4.148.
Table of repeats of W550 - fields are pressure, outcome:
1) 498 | 4.241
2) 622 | 4.148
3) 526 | 4.084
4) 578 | 2.436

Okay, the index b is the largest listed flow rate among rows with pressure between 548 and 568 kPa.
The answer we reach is 4.255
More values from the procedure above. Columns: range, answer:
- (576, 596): 3.094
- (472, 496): 4.251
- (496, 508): 4.241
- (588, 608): 4.282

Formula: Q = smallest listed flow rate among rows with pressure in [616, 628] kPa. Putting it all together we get 4.086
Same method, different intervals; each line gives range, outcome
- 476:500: 4.067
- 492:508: 4.113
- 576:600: 1.866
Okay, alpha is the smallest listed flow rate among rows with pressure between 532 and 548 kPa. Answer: 2.455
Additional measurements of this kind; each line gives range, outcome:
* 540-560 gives 2.581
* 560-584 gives 1.9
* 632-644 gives 4.225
